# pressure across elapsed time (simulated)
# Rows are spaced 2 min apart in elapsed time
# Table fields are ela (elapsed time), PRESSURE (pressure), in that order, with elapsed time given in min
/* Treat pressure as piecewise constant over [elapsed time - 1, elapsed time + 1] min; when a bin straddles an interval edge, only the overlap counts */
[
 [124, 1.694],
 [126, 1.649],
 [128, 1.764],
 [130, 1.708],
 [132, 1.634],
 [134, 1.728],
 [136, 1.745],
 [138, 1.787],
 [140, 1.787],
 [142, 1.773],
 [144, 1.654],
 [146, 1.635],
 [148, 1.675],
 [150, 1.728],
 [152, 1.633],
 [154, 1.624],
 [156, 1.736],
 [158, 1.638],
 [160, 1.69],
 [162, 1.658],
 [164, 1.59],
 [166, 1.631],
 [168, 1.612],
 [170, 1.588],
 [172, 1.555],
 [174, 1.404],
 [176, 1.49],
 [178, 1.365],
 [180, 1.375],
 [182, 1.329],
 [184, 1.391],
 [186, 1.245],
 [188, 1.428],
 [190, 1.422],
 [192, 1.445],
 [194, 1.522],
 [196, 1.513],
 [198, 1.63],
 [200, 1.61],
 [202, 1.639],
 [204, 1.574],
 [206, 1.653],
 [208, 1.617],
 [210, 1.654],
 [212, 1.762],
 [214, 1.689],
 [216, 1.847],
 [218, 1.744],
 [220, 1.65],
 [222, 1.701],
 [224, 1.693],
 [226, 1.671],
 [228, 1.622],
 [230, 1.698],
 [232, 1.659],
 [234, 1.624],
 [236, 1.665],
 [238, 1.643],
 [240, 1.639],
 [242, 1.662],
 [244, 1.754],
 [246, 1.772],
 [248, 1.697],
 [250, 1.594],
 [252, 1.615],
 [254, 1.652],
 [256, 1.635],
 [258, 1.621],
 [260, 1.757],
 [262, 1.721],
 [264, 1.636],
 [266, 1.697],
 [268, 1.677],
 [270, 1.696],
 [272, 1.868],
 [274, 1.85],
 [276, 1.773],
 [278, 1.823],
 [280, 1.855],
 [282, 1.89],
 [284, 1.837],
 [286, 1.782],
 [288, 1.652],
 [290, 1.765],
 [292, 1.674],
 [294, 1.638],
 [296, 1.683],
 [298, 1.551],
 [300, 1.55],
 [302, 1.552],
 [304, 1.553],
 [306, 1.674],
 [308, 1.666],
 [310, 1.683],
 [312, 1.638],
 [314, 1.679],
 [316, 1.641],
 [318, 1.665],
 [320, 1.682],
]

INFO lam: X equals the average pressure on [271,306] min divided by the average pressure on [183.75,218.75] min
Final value 1.1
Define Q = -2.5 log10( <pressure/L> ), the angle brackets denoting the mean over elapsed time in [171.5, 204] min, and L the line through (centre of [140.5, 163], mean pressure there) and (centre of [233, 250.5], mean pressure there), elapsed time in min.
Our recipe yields 0.149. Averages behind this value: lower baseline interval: 1.68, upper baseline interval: 1.67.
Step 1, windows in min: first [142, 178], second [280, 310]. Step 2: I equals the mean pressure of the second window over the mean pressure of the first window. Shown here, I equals 1.0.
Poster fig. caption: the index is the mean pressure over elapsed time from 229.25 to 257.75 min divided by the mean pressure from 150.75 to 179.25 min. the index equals 1.0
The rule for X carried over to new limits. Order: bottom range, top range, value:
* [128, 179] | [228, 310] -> 1.03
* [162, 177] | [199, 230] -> 1.07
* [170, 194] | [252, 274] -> 1.20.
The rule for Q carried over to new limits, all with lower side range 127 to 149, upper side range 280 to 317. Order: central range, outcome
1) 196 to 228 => 0.02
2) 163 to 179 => 0.12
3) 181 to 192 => 0.24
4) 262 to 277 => -0.04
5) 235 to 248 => 0.00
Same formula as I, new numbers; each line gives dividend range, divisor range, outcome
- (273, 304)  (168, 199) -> 1.18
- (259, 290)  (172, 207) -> 1.20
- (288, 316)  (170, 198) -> 1.14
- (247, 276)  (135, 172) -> 1.01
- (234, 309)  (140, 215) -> 1.08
